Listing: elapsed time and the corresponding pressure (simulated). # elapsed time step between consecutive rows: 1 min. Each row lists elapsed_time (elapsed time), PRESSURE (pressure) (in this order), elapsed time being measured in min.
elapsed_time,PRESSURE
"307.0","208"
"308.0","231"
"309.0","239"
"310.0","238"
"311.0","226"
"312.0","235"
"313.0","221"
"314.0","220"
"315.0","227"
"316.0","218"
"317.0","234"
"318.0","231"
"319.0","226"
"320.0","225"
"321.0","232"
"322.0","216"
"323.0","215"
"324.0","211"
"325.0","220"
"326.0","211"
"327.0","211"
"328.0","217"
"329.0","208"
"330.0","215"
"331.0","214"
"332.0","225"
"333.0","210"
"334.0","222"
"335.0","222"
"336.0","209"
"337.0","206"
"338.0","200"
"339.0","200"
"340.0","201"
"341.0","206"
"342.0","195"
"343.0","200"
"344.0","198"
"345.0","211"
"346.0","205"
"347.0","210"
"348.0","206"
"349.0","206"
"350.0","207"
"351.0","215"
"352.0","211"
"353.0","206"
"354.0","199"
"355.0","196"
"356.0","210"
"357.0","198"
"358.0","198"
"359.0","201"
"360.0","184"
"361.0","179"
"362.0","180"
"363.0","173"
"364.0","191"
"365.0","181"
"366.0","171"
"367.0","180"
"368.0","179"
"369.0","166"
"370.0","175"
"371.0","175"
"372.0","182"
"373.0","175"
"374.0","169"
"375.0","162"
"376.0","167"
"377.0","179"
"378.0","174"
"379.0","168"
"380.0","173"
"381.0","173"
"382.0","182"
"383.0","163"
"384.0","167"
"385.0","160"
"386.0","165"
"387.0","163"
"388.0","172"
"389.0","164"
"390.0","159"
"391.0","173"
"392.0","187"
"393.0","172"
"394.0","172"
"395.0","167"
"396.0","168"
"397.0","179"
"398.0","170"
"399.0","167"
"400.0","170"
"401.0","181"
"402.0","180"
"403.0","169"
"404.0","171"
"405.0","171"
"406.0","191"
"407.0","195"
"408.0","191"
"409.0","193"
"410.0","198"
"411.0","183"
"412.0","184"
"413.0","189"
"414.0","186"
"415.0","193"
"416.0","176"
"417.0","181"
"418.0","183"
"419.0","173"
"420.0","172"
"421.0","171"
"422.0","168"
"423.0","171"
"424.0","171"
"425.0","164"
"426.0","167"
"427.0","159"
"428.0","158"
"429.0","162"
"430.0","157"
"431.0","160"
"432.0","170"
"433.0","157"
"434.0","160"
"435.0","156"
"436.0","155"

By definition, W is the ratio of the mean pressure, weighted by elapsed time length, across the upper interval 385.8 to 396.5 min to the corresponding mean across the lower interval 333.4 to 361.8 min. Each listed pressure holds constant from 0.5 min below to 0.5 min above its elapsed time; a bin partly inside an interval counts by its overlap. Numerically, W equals 0.83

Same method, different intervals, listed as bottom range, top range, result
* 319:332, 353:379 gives 0.84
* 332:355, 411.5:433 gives 0.83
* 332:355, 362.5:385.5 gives 0.84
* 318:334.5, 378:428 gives 0.80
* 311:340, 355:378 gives 0.83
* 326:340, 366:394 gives 0.81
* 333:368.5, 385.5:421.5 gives 0.89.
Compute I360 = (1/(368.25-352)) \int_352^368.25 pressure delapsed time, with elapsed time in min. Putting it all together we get 190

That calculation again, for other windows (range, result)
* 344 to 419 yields 182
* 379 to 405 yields 171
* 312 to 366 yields 208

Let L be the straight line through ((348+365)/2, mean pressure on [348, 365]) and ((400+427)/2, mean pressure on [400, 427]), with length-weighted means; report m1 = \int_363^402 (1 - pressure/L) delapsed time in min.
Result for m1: 3.4 min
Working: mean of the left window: 197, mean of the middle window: 172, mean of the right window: 179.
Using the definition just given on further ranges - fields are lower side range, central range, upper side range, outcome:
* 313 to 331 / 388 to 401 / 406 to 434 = 1.09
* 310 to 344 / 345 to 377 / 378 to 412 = 1.06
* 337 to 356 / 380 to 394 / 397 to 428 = 1.37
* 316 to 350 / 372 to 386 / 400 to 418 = 1.78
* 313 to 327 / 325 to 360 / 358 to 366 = -1.01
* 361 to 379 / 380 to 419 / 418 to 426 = -0.88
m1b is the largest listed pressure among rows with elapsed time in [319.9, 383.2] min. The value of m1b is 232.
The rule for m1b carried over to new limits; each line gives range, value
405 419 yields 198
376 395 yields 187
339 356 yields 215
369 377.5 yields 182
